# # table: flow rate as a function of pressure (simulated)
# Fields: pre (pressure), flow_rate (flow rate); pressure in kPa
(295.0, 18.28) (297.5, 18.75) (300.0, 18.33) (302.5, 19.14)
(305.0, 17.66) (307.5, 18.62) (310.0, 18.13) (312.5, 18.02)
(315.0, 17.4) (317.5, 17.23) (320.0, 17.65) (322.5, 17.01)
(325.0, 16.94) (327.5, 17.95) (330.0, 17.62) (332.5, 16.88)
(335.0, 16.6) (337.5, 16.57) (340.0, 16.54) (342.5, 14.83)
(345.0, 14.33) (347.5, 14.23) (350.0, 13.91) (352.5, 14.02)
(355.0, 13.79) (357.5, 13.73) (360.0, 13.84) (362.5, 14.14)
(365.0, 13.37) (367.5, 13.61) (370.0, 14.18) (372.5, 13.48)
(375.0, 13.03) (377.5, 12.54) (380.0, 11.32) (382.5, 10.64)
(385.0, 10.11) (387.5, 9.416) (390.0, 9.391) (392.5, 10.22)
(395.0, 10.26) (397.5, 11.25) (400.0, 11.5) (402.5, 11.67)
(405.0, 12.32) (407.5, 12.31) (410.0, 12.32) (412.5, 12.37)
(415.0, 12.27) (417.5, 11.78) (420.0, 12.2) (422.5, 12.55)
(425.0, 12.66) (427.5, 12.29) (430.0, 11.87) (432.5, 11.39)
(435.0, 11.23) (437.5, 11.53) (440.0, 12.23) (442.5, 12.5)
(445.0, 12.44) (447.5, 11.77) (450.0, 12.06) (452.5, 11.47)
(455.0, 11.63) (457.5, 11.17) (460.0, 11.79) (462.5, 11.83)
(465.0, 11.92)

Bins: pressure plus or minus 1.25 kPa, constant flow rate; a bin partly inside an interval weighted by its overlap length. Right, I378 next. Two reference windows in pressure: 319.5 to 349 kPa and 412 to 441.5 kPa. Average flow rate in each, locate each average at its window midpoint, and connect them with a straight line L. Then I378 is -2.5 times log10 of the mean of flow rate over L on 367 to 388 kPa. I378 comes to 0.19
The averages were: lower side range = 16.4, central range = 12.1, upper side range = 12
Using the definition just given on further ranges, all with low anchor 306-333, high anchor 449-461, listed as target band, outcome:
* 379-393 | 0.399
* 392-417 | 0.181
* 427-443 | 0.061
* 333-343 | 0.033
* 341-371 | 0.143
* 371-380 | 0.181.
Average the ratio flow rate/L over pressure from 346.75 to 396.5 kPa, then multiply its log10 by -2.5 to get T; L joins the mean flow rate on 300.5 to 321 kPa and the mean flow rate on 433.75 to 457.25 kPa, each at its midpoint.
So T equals 0.22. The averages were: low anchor 18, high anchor 11.8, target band 12.4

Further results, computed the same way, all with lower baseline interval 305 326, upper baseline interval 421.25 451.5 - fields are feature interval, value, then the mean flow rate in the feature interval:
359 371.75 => 0.113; 13.8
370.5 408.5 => 0.244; 11.3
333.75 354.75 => 0.087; 15.1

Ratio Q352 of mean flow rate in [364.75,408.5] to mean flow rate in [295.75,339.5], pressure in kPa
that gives 0.7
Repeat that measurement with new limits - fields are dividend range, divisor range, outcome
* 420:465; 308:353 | 0.72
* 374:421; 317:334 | 0.66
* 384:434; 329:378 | 0.79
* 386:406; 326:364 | 0.70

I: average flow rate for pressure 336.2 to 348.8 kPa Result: 15.3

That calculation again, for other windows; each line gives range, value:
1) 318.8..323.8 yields 17.3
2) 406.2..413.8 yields 12.3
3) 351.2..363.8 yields 13.9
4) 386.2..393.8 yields 9.68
